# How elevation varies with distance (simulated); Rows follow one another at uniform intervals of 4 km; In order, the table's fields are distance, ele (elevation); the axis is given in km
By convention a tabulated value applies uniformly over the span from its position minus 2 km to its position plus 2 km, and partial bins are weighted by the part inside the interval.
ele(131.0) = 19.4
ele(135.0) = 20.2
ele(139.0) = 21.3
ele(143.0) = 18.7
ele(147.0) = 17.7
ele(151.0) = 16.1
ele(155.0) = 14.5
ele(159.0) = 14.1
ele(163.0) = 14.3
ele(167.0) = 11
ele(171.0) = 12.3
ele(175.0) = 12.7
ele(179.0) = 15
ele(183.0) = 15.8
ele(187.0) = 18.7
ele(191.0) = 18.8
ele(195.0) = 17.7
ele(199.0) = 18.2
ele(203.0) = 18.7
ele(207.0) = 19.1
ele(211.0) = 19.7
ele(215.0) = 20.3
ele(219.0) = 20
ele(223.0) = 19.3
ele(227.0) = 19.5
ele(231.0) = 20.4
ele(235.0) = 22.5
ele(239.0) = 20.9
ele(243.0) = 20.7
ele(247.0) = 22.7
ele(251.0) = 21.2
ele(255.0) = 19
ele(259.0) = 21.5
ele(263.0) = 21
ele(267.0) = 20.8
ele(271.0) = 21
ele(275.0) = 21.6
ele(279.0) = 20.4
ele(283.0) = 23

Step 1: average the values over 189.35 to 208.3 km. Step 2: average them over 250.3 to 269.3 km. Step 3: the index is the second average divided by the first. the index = 1.1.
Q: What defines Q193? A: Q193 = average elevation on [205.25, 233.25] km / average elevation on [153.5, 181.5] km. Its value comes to 1.47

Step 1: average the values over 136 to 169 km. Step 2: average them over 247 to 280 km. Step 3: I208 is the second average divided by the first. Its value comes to 1.3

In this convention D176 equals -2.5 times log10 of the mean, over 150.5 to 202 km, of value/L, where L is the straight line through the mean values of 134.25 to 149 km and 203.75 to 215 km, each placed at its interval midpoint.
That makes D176 0.26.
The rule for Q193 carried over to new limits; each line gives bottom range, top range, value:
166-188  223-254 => 1.48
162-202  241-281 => 1.35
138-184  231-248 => 1.42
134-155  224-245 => 1.13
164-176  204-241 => 1.66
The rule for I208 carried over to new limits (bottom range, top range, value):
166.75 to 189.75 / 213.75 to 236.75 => 1.39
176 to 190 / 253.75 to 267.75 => 1.26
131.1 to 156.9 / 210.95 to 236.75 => 1.11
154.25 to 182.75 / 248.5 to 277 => 1.55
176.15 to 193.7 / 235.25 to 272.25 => 1.25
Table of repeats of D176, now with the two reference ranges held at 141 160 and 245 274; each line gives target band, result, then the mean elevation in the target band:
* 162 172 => 0.35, 12.4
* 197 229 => -0.02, 19.4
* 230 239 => -0.08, 21.4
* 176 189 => 0.10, 16.2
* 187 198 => -0.01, 18.3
